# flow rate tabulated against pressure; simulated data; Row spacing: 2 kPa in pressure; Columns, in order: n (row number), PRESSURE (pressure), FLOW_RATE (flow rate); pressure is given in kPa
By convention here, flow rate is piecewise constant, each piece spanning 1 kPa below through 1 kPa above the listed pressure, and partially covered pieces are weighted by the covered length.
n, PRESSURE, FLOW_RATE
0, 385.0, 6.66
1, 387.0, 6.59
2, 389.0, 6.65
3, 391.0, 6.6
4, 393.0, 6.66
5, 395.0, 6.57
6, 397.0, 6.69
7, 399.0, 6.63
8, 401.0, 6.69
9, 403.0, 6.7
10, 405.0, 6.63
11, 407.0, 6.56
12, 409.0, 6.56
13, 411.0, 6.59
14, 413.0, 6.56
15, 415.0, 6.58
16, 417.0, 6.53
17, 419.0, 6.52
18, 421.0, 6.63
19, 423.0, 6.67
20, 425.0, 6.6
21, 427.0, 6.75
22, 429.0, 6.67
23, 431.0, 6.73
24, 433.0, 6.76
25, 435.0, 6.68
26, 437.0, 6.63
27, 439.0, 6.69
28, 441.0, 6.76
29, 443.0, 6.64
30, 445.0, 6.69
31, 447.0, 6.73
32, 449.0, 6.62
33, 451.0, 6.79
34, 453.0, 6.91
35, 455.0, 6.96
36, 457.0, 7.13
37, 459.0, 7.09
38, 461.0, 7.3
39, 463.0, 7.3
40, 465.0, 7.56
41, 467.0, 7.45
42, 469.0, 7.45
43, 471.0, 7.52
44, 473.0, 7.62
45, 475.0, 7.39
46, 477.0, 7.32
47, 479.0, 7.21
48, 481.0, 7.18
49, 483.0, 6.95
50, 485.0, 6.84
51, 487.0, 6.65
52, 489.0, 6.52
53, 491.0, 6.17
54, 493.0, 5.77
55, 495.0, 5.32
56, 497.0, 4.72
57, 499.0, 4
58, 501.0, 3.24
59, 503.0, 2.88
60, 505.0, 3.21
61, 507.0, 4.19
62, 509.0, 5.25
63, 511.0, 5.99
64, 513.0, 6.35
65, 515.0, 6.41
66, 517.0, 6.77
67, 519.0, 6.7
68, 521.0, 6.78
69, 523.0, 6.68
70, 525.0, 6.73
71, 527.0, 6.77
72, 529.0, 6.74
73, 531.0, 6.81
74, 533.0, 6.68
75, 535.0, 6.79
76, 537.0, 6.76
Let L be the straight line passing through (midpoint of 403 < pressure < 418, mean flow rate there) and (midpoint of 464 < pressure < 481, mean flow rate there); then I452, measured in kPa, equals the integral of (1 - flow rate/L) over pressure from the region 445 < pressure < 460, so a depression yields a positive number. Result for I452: 0.6 kPa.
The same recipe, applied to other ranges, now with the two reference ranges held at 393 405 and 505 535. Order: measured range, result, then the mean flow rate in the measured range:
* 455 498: -3.21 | 6.88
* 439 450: -0.31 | 6.69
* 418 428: -0.09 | 6.63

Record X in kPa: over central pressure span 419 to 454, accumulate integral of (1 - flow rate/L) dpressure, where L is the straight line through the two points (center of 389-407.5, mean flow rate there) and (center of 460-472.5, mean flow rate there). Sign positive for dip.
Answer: 1.9 kPa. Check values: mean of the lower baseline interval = 6.64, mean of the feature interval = 6.7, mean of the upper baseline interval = 7.44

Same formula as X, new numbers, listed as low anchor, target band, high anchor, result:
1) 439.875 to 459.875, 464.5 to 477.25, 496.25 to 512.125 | -3.7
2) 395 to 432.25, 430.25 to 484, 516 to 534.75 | -3.0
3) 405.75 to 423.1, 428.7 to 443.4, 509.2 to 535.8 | -0.3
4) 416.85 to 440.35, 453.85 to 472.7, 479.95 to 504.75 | -4.1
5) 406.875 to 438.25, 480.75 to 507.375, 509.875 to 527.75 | 5.5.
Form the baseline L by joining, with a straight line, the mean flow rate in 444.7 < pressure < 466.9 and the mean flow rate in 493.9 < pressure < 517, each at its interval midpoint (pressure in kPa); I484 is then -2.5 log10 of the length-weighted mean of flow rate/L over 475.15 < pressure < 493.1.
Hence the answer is -0.183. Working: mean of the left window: 7.04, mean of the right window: 4.78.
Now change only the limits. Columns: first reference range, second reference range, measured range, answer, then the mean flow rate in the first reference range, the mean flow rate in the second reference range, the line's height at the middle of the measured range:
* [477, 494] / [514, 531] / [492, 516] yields 0.37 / 6.7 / 6.7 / 6.7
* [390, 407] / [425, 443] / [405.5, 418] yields 0.02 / 6.64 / 6.7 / 6.66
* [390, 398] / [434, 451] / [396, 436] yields 0.00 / 6.63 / 6.69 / 6.66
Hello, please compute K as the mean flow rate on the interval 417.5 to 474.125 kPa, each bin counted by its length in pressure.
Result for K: 6.92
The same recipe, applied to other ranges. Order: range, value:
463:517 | 6.08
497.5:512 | 4.13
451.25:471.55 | 7.24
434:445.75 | 6.68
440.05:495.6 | 6.93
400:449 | 6.65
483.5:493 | 6.48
